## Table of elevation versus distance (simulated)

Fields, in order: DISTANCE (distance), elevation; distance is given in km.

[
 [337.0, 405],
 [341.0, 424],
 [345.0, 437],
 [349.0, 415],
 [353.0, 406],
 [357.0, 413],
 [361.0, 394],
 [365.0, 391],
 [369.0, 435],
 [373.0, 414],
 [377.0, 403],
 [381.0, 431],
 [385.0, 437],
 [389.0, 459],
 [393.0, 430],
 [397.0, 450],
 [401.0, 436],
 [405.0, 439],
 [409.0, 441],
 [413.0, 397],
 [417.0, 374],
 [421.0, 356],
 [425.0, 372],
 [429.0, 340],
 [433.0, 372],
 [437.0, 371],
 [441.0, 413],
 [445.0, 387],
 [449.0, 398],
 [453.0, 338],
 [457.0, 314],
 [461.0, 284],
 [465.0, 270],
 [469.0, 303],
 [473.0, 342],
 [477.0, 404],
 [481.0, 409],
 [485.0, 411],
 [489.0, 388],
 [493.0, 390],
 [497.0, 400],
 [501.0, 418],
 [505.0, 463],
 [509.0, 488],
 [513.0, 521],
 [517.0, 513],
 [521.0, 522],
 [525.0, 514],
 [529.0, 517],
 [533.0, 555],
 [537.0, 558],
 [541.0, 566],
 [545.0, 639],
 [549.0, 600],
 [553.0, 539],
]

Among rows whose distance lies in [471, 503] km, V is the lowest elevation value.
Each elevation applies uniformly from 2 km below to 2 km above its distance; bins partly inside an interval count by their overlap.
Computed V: 342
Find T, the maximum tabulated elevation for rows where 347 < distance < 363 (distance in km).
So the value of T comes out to 415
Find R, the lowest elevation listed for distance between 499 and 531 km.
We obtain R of 418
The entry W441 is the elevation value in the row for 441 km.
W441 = 413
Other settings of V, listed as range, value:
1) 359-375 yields 391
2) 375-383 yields 403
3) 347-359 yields 406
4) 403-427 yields 356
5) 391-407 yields 430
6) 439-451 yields 387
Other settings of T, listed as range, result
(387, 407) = 459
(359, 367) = 394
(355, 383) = 435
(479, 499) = 411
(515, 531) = 522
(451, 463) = 338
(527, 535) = 555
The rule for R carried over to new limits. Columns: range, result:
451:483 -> 270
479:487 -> 409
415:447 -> 340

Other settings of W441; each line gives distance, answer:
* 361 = 394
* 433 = 372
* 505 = 463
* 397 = 450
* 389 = 459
